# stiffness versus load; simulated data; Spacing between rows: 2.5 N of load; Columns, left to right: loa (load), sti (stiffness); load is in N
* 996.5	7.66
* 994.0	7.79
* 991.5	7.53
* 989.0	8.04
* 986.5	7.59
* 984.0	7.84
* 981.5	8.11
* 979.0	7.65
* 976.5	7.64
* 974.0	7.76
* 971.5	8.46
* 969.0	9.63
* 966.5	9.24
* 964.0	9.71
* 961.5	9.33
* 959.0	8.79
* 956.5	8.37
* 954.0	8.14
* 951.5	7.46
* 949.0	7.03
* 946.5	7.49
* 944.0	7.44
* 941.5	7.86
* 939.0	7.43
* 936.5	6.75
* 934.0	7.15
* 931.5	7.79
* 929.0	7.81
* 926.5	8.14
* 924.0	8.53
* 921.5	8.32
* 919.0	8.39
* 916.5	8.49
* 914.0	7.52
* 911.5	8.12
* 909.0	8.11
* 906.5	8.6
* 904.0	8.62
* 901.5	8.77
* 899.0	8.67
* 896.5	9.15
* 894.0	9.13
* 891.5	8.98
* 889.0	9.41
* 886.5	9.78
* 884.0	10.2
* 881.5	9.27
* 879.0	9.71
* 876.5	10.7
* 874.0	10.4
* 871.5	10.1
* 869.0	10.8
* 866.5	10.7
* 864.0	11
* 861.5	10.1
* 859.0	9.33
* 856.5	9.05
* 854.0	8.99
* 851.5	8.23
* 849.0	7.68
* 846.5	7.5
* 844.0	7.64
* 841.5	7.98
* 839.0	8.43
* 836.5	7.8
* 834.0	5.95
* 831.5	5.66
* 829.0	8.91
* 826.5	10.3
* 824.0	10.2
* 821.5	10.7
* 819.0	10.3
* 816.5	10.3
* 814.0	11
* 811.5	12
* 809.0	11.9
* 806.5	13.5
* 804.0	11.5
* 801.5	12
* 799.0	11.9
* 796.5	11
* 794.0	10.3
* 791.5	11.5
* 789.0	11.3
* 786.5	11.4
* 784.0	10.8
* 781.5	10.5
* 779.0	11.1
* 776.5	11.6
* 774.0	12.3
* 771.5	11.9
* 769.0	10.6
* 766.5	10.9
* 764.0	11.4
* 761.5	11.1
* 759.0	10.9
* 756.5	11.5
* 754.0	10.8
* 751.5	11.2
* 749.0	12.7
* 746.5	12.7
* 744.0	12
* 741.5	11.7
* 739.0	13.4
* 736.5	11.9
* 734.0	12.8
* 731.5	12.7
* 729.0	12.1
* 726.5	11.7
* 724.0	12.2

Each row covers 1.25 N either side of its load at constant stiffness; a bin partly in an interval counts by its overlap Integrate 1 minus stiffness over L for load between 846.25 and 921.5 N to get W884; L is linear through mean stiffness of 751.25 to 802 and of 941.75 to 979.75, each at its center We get 2.5 N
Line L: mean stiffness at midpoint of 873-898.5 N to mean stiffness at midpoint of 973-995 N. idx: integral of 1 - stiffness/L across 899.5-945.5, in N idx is 4.9 N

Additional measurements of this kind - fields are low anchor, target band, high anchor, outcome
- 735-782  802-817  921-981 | -1.6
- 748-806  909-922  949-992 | 1.4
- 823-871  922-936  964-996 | 0.9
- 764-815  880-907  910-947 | -1.3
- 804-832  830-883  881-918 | 4.4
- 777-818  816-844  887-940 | 4.9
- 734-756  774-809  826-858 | -4.8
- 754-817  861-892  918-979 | -1.8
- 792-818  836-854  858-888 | 4.6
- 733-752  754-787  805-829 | 1.8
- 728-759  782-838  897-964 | 1.2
